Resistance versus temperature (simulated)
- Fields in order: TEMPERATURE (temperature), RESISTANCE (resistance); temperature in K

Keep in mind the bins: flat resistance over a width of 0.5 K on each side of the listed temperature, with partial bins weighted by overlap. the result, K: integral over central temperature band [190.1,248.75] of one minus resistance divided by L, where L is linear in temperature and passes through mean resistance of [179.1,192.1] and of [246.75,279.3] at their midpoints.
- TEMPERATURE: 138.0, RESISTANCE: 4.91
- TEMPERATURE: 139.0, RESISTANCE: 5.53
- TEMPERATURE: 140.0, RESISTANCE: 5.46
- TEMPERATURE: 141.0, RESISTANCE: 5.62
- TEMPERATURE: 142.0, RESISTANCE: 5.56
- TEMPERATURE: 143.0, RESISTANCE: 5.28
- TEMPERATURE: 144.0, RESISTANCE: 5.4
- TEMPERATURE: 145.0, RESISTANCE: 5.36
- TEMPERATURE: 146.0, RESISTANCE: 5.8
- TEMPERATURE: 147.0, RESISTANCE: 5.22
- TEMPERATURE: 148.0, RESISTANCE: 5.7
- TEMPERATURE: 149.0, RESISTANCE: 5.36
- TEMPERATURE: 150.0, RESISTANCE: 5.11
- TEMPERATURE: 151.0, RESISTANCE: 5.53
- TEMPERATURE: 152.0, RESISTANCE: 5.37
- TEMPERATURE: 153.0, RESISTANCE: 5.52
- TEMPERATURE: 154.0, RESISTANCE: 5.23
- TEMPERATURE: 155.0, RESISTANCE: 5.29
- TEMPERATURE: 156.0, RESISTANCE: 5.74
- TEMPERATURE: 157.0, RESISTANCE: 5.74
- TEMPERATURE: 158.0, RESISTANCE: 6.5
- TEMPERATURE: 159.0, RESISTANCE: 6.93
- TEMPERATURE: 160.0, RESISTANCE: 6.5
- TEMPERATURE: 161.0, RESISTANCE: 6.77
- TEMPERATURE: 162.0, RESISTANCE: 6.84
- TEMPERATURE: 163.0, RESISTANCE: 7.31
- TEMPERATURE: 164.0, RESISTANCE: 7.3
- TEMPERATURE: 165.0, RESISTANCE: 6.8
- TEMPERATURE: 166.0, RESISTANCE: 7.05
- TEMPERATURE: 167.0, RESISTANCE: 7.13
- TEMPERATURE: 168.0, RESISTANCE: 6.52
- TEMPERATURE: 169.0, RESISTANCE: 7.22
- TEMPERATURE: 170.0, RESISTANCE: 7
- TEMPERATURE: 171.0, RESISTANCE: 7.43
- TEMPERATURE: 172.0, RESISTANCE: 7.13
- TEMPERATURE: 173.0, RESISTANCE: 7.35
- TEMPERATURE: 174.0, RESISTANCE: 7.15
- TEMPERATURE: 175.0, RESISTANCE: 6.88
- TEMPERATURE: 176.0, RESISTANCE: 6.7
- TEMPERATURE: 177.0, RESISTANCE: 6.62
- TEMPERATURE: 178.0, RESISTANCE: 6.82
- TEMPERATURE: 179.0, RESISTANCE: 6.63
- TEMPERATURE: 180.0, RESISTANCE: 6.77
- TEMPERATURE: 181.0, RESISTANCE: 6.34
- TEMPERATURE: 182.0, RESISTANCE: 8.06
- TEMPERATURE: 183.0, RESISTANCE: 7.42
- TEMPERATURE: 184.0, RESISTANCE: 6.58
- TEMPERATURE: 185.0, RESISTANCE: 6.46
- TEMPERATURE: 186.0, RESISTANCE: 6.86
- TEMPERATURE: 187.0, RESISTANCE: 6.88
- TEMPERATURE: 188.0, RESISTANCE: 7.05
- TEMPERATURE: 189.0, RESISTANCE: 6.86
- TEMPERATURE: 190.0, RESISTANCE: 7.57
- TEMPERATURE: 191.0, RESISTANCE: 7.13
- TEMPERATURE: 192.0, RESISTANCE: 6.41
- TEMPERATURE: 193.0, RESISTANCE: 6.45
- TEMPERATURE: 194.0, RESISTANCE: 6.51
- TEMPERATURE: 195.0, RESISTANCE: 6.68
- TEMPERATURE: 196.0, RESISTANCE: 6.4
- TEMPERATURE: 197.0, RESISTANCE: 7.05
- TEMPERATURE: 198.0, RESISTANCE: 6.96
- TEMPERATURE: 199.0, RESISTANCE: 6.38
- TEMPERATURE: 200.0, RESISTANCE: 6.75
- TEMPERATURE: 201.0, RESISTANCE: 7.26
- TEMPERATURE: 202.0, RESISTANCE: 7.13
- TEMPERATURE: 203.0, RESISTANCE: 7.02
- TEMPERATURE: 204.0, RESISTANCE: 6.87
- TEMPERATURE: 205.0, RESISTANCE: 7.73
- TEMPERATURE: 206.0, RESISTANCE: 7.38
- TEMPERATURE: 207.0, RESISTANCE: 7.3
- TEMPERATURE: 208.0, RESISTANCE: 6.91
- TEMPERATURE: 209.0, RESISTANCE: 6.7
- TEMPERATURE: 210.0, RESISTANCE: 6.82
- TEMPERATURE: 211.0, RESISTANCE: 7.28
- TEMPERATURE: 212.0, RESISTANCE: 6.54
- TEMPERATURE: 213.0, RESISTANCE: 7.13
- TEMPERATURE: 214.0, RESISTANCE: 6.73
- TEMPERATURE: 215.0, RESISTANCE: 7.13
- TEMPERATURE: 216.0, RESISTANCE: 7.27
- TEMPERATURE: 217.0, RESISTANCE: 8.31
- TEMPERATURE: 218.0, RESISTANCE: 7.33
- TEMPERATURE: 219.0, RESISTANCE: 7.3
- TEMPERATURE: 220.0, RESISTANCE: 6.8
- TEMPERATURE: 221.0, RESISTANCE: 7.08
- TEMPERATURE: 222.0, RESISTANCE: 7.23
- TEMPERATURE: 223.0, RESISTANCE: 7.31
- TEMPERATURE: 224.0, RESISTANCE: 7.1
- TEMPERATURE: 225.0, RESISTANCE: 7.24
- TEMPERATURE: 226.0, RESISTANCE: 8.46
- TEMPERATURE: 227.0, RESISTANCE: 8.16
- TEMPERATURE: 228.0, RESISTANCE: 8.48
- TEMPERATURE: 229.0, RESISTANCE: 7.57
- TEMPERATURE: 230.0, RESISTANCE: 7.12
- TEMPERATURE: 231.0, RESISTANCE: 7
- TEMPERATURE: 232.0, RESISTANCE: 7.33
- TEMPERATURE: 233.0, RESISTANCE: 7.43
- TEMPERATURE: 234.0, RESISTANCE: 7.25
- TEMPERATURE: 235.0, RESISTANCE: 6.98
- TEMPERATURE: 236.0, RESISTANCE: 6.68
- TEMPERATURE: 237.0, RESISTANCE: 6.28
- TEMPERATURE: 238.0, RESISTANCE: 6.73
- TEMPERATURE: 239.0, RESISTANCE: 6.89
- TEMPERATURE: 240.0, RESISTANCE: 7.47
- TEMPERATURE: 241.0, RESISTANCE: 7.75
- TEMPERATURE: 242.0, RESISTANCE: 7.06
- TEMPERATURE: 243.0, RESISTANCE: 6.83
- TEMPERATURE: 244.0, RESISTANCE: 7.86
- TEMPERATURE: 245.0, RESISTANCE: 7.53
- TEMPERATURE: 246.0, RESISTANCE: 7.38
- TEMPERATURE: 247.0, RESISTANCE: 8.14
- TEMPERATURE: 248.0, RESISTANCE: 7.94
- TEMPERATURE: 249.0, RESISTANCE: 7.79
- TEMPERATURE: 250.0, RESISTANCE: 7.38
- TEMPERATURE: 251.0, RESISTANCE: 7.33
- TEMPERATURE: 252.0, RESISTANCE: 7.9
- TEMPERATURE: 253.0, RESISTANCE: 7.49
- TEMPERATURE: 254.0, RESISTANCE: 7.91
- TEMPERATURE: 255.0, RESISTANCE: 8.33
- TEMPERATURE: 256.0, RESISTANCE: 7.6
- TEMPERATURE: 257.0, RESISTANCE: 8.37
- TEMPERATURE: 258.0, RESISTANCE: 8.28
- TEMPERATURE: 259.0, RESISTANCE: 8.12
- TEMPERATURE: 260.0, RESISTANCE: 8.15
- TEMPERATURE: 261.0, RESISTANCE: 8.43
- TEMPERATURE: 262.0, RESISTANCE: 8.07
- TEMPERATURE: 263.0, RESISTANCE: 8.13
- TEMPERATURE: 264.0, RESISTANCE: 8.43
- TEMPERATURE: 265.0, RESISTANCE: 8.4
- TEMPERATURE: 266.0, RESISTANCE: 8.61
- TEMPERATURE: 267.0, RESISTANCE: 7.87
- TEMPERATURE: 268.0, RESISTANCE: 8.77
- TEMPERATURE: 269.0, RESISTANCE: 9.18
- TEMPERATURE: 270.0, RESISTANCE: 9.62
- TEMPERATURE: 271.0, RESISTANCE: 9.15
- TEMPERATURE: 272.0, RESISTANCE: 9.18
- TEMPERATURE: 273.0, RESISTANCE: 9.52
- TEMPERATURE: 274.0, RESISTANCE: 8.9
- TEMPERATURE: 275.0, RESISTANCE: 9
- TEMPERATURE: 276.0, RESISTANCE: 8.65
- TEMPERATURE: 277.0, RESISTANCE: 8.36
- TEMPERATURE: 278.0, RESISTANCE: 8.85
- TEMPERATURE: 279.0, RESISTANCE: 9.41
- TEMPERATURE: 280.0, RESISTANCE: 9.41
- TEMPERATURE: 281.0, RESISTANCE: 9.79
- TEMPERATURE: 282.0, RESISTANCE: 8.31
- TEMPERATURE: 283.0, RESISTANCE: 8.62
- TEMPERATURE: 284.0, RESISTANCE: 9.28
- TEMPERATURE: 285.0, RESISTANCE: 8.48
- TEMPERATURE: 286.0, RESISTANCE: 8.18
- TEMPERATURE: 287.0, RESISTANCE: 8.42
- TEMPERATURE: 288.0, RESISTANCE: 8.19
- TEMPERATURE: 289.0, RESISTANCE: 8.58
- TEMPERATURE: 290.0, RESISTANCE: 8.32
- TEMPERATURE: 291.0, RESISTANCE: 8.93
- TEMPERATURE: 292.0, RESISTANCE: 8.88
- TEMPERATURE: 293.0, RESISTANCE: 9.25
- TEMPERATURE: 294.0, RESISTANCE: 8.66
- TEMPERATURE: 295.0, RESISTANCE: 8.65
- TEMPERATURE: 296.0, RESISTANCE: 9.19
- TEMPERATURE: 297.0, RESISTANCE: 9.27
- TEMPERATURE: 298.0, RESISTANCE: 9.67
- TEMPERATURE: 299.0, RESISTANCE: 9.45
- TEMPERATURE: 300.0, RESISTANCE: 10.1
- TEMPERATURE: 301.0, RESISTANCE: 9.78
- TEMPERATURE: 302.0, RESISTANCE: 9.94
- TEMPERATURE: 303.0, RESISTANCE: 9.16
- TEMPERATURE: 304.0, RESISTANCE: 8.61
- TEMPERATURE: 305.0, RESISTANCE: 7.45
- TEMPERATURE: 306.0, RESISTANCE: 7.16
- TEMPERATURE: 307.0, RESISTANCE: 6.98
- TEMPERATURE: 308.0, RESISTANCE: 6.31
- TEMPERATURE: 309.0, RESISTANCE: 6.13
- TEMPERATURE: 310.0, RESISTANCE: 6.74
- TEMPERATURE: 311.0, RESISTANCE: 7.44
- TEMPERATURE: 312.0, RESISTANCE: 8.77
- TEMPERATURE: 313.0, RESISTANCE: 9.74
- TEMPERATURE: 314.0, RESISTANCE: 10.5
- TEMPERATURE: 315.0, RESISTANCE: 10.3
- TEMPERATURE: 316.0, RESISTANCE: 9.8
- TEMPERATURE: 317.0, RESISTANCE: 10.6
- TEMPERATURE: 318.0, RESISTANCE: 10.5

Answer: 3.2 K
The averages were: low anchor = 6.96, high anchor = 8.4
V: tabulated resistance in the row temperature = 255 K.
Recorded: 8.33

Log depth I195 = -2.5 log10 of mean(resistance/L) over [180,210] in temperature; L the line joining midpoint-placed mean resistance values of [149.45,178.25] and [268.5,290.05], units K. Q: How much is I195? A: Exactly 0.036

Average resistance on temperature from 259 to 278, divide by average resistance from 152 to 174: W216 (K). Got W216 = 1.3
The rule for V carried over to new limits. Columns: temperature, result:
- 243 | 6.83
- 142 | 5.56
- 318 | 10.5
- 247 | 8.14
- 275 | 9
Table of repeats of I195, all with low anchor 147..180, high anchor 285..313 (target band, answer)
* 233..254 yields 0.04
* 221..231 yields -0.03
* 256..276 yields -0.08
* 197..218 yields 0.00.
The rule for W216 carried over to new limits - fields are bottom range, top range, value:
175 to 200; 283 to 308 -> 1.28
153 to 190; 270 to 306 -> 1.32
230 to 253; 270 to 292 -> 1.21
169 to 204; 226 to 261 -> 1.10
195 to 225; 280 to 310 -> 1.22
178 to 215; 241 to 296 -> 1.22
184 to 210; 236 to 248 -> 1.05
